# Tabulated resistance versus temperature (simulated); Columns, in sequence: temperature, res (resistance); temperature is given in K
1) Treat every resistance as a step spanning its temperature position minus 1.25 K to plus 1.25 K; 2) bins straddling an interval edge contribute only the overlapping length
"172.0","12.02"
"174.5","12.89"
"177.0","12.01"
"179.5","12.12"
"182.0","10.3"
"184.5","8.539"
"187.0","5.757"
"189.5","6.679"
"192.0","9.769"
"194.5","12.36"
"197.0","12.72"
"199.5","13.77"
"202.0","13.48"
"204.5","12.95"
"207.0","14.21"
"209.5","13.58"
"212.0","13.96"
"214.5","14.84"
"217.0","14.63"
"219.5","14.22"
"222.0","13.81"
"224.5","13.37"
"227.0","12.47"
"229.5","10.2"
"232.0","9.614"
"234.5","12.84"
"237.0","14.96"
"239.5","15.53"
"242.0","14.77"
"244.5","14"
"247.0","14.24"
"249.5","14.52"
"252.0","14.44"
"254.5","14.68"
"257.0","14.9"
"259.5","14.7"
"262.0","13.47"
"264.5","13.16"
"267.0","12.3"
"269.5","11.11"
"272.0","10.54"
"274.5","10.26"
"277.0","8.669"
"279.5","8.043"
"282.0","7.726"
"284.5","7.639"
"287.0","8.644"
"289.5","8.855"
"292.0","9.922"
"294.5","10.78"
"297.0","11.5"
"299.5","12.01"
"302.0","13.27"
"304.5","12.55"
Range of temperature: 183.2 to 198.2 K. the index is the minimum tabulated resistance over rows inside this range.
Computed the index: 5.757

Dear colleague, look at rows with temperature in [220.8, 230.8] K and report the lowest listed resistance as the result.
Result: 10.2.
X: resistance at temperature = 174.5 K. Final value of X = 12.89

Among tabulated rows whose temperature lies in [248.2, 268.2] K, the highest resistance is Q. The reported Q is 14.9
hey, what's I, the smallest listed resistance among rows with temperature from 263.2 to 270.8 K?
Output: 11.11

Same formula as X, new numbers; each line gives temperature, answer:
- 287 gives 8.644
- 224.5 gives 13.37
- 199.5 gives 13.77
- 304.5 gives 12.55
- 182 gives 10.3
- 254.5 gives 14.68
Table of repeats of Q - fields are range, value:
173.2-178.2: 12.89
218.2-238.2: 14.96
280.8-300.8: 12.01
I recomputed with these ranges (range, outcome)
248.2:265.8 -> 13.16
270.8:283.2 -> 7.726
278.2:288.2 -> 7.639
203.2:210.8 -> 12.95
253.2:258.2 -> 14.68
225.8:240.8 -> 9.614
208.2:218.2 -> 13.58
